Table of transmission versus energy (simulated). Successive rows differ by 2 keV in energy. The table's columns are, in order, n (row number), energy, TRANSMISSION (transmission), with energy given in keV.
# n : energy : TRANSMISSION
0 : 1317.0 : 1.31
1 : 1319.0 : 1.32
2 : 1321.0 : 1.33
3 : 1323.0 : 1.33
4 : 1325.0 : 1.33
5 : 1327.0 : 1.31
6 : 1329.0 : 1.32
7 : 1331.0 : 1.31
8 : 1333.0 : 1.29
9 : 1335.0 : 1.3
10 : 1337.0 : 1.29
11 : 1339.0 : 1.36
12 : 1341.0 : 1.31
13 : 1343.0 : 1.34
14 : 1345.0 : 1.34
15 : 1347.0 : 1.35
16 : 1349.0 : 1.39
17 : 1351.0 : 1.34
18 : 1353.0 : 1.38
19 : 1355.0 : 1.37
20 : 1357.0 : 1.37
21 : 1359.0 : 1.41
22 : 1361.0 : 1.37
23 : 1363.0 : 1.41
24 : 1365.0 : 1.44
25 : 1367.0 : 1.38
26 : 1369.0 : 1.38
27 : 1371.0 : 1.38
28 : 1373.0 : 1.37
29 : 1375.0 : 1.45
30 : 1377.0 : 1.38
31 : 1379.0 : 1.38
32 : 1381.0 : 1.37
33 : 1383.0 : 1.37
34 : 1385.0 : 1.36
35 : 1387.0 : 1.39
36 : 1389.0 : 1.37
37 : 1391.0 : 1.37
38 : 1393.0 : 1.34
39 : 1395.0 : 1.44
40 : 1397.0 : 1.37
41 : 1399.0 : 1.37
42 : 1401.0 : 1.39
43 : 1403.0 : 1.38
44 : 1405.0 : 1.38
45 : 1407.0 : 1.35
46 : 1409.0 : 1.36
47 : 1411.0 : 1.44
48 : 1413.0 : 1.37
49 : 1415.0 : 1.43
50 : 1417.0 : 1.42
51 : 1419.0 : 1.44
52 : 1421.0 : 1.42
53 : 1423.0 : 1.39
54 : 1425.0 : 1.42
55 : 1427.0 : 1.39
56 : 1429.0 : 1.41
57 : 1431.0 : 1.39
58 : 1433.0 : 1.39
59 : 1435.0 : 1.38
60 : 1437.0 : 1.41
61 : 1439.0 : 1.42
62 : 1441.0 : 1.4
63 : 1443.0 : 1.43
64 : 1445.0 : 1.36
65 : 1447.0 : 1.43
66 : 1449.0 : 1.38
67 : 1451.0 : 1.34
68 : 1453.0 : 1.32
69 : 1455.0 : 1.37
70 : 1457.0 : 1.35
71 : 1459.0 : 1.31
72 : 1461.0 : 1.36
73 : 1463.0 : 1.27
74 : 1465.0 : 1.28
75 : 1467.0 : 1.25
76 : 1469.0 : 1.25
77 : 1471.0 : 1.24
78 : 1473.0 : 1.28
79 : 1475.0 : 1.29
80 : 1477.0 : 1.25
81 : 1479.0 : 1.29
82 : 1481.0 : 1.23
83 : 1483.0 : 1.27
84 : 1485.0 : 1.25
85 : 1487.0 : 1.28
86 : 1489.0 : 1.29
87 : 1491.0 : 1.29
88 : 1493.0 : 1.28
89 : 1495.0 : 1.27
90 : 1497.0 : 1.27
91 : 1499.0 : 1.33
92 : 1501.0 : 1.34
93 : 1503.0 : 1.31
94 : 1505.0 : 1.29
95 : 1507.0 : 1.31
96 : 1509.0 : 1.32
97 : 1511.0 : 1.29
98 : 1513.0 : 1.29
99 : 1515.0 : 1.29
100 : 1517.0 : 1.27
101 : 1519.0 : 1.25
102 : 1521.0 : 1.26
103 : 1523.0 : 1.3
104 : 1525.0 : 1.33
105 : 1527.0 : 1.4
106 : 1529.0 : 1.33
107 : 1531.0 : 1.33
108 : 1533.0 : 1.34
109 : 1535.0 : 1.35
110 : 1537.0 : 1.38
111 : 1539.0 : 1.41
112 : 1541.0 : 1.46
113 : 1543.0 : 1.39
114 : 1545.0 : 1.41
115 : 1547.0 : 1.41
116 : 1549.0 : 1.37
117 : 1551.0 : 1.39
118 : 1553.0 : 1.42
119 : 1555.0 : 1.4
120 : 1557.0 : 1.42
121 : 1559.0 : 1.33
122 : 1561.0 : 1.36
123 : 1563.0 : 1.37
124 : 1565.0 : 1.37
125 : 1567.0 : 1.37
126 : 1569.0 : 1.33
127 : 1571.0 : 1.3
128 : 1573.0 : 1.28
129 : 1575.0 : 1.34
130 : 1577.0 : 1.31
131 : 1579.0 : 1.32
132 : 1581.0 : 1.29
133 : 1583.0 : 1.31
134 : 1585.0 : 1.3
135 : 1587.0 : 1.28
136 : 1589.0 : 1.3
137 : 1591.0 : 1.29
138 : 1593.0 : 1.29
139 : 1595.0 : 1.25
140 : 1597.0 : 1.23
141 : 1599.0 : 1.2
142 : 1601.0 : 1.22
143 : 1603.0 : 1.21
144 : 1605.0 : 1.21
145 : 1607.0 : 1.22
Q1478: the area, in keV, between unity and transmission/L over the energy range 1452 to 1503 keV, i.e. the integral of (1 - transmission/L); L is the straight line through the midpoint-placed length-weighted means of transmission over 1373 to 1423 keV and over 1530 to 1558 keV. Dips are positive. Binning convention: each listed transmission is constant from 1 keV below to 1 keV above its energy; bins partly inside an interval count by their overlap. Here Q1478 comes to 3.7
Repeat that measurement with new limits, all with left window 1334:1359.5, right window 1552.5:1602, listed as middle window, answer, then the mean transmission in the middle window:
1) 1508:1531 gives 0.3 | 1.3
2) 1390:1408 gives -0.5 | 1.38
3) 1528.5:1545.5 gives -0.7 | 1.38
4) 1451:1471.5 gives 0.4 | 1.3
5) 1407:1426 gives -1.0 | 1.41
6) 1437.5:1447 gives -0.5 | 1.41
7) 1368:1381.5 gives -0.4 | 1.39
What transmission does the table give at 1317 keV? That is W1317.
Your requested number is 1.31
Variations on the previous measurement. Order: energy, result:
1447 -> 1.43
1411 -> 1.44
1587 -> 1.28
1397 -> 1.37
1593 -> 1.29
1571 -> 1.3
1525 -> 1.33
